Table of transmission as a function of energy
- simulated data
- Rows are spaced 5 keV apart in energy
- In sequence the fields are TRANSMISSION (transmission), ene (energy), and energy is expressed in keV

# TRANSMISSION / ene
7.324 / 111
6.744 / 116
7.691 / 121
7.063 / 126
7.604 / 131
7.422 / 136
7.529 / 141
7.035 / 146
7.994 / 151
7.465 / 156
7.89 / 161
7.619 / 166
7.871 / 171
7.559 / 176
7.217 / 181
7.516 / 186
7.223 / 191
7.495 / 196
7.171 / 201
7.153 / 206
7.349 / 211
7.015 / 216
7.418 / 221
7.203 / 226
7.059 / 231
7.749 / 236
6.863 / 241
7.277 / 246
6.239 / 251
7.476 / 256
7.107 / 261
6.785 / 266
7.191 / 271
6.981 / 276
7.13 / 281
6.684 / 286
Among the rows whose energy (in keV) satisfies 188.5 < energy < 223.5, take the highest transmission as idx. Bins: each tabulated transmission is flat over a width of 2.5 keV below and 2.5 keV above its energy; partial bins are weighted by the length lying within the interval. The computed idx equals 7.495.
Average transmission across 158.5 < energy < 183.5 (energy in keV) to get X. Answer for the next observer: 7.63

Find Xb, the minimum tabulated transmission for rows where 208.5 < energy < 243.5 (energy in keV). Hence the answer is 6.863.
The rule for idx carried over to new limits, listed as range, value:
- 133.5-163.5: 7.994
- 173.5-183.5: 7.559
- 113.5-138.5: 7.691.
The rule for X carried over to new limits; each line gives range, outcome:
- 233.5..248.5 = 7.3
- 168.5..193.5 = 7.48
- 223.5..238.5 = 7.34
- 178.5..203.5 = 7.32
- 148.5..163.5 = 7.78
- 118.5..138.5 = 7.44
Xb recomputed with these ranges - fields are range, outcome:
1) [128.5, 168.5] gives 7.035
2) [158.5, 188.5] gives 7.217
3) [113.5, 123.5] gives 6.744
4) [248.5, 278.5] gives 6.239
